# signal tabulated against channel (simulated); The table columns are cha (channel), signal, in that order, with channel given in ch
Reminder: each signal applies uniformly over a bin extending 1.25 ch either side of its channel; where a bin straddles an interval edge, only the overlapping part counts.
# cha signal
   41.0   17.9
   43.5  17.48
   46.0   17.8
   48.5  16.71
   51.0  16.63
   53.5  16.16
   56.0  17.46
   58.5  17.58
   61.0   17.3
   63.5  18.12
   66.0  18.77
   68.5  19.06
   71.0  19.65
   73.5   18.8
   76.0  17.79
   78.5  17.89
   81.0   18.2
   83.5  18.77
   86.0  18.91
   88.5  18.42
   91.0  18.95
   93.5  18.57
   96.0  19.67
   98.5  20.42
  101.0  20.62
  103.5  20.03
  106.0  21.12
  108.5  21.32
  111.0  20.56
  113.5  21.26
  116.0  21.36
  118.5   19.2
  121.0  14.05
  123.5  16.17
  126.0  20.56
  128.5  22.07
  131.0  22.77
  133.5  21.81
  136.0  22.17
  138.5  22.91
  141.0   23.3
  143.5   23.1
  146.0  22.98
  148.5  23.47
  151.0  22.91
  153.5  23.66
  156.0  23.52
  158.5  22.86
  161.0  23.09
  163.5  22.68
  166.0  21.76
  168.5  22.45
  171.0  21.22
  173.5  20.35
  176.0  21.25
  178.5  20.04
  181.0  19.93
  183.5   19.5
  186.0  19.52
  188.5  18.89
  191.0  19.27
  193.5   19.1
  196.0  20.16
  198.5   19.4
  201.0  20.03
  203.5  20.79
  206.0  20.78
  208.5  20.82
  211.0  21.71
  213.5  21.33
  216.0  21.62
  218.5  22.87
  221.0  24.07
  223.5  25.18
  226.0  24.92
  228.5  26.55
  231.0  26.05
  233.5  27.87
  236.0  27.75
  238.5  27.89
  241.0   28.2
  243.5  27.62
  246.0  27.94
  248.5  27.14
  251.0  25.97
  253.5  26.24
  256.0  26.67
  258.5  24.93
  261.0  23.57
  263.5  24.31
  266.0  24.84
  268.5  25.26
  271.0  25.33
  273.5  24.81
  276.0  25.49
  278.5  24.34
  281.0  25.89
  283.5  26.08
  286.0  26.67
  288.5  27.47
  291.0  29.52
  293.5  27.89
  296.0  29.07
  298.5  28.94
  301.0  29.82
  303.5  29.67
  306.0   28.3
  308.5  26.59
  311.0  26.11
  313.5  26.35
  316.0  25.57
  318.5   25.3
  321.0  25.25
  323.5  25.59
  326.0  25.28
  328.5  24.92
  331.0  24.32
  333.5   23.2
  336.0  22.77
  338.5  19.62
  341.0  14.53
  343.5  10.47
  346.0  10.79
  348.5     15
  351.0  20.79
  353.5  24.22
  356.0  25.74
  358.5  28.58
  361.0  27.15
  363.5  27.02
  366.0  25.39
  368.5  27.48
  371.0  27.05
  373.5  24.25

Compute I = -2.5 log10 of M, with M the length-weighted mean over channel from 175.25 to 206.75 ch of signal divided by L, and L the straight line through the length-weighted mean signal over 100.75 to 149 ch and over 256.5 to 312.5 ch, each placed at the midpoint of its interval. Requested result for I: 0.17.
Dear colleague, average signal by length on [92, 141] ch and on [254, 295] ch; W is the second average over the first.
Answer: 1.3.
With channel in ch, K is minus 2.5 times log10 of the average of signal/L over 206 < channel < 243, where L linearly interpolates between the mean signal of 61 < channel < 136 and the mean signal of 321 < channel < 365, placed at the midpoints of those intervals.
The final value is -0.19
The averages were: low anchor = 19.5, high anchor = 21.9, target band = 24.7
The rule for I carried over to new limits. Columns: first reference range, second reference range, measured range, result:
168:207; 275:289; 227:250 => -0.178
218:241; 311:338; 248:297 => -0.023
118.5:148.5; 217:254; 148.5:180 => 0.023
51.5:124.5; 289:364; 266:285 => -0.098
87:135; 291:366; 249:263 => -0.122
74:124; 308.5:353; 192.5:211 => 0.002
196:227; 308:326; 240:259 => -0.158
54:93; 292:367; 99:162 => -0.095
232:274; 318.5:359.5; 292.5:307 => -0.222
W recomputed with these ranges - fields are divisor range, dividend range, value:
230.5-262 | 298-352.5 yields 0.86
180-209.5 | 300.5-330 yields 1.33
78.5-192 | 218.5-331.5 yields 1.27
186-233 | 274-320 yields 1.24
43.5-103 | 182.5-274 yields 1.29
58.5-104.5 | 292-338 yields 1.40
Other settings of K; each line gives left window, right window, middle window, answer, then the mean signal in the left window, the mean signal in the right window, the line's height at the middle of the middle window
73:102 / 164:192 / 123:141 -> -0.10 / 18.9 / 20.5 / 19.7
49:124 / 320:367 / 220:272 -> -0.25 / 18.8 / 22.1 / 20.8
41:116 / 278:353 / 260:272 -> -0.07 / 18.8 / 24.2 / 23.1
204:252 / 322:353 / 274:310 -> -0.24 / 25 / 19.9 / 22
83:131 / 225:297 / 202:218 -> 0.14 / 19.7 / 26.4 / 24.2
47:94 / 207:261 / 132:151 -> -0.08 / 18.1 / 25.3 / 21.2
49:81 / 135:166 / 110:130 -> 0.09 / 17.9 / 23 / 21.2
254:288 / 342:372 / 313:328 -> -0.08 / 25.3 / 22.4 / 23.6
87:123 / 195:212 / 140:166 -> -0.15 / 19.6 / 20.5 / 20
